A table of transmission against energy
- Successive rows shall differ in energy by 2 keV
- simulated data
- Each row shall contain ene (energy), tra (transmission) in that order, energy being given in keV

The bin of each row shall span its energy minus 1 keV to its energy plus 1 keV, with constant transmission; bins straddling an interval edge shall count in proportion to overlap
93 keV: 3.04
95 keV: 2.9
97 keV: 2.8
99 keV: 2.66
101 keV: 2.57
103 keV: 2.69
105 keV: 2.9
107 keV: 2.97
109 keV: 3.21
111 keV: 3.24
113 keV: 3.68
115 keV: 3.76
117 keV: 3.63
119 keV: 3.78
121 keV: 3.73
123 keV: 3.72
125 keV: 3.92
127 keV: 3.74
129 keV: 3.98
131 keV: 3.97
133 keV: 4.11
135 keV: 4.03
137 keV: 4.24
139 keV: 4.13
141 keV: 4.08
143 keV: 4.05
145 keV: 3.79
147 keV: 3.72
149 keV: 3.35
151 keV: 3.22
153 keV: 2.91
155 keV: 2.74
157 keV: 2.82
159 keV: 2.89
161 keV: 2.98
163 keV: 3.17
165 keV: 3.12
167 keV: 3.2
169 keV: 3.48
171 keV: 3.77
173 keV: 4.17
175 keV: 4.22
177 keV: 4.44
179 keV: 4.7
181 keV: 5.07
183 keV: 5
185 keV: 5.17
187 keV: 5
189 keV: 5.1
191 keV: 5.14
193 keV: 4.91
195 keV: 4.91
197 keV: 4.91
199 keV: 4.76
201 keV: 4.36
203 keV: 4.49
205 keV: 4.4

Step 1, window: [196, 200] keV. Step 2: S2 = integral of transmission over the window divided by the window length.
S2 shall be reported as 4.83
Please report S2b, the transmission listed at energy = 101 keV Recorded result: 2.57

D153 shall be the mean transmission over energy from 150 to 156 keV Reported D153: 2.96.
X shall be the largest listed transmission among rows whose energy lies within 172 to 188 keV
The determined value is 5.17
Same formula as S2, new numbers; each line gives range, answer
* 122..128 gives 3.79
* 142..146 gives 3.92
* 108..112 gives 3.23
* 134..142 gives 4.12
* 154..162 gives 2.86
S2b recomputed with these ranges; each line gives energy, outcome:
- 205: 4.4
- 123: 3.72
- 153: 2.91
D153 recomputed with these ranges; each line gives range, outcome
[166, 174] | 3.65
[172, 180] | 4.38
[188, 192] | 5.12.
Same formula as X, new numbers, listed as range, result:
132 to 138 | 4.24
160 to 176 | 4.22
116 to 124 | 3.78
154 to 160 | 2.89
